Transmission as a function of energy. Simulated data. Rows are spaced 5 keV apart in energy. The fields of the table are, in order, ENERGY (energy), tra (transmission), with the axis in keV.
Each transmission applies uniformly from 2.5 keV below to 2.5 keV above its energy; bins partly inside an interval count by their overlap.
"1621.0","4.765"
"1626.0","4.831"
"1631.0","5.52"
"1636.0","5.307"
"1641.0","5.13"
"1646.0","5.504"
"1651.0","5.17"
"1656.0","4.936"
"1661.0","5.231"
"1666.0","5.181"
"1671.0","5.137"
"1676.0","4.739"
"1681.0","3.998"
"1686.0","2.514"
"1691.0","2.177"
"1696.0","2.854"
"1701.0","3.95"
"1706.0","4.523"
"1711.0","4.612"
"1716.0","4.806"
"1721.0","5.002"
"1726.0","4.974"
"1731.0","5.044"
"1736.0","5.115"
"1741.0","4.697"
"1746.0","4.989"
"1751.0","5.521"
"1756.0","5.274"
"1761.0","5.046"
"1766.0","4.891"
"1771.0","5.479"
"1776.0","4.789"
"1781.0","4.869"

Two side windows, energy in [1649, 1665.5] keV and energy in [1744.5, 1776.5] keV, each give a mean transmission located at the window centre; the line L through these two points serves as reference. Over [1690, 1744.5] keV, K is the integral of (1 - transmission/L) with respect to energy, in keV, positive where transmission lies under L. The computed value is 7.8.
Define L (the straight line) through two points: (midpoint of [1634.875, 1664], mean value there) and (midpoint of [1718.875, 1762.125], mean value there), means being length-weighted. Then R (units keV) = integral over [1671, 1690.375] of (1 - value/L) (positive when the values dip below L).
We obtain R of 5.2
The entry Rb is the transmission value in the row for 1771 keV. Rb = 5.479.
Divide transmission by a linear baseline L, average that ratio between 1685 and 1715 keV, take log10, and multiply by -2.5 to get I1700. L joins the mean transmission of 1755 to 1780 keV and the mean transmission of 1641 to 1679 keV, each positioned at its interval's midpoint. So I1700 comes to 0.392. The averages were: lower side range 5.11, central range 3.55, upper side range 5.07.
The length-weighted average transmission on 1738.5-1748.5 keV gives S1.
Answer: 4.84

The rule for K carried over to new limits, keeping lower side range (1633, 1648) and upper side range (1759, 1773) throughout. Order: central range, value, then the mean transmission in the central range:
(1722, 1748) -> 1.06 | 4.97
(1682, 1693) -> 5.59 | 2.58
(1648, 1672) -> 0.67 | 5.14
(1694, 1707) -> 3.73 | 3.72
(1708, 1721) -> 1.12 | 4.76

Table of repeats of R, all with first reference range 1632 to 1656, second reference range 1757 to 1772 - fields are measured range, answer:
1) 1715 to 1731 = 0.6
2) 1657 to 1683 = 1.7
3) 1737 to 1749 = 0.6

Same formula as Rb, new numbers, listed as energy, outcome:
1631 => 5.52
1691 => 2.177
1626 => 4.831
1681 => 3.998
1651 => 5.17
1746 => 4.989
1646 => 5.504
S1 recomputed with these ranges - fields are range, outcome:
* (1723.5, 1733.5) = 5.01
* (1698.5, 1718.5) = 4.47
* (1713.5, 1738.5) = 4.99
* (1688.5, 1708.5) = 3.38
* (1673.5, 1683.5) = 4.37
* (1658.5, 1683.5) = 4.86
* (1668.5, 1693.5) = 3.71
